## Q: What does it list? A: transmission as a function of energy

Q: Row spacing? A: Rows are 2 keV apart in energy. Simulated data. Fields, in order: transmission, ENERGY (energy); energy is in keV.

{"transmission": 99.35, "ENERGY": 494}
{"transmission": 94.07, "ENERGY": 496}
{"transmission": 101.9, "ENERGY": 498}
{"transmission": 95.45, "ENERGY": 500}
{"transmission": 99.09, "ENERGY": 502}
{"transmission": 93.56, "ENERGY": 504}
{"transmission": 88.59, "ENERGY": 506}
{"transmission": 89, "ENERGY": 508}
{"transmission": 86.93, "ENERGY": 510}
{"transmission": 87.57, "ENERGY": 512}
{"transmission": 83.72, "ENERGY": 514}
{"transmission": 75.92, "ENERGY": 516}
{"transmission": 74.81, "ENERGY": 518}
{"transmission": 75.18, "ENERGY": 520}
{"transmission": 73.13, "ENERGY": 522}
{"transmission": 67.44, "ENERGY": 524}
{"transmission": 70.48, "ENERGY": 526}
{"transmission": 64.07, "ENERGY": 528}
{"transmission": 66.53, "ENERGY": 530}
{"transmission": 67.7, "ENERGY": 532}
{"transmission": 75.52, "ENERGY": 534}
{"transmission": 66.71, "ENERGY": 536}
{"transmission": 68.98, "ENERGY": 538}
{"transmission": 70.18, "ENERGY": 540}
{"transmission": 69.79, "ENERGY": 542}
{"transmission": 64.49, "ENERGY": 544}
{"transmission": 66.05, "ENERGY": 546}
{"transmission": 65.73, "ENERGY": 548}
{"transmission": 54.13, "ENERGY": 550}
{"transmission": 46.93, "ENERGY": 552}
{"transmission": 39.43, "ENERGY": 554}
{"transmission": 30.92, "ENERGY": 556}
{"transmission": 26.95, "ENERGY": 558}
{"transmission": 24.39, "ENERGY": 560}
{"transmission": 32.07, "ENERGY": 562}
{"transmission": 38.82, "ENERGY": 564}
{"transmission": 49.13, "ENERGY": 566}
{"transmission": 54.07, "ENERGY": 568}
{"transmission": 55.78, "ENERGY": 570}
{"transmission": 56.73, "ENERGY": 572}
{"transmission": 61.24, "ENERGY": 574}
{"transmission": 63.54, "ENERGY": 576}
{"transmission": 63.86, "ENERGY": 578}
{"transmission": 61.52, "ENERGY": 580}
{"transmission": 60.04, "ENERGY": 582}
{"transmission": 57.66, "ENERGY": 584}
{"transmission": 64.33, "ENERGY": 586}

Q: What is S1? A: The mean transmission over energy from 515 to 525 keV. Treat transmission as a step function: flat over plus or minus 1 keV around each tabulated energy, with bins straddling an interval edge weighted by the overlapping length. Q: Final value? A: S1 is 73.3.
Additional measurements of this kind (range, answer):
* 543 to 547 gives 65.3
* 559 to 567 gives 36.1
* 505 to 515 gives 87.2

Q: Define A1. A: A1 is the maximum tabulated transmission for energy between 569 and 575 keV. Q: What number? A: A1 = 61.24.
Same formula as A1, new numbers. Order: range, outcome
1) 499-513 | 99.09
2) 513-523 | 83.72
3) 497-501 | 101.9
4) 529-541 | 75.52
